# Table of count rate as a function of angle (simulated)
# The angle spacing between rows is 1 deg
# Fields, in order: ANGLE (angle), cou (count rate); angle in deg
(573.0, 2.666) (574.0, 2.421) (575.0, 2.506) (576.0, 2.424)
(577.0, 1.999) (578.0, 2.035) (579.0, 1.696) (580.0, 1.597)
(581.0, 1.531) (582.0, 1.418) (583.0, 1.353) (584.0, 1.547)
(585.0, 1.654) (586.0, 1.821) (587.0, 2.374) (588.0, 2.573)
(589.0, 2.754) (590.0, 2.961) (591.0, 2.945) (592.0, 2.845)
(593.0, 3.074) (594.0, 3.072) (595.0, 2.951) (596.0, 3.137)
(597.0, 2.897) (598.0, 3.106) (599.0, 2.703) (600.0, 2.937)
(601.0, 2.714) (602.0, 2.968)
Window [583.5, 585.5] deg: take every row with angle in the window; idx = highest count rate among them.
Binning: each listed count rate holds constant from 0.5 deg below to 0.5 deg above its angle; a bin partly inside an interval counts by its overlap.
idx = 1.654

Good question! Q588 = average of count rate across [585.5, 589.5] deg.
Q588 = 2.38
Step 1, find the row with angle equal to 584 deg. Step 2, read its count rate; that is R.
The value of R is 1.547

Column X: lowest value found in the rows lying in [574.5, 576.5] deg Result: 2.424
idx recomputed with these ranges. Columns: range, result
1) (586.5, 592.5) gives 2.961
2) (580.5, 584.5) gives 1.547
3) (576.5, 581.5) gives 2.035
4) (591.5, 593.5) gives 3.074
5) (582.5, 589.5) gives 2.754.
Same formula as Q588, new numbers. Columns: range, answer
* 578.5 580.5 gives 1.65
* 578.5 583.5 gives 1.52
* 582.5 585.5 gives 1.52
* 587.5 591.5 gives 2.81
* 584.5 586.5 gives 1.74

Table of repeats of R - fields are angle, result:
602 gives 2.968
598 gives 3.106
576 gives 2.424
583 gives 1.353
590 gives 2.961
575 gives 2.506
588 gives 2.573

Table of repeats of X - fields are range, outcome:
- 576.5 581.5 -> 1.531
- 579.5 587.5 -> 1.353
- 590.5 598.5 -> 2.845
